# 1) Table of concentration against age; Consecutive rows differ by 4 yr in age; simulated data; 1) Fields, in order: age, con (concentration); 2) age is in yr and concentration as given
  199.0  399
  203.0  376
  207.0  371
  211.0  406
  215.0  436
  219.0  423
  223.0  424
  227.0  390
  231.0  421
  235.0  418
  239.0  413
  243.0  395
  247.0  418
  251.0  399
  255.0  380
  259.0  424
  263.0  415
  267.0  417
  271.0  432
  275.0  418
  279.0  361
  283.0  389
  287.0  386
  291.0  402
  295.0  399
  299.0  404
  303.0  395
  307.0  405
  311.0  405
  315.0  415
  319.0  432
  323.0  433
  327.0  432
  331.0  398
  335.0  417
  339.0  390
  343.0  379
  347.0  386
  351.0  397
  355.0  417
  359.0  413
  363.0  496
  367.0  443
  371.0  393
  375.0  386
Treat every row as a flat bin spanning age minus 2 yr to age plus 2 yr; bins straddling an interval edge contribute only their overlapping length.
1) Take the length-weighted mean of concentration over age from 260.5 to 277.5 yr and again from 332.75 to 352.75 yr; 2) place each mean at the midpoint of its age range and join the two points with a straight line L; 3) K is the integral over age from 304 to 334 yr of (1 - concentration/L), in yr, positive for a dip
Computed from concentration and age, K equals -1.1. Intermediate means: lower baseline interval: 419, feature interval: 416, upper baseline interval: 394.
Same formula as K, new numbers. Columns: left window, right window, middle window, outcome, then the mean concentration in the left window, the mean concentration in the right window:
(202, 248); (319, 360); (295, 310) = 0.2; 408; 407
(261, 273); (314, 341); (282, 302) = 1.1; 421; 417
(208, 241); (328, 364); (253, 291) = 0.9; 415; 409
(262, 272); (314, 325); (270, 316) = 2.6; 421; 428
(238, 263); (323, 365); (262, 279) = -0.3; 405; 413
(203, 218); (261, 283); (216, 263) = -0.7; 402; 407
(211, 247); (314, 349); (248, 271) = 0.2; 415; 409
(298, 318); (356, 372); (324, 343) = 0.6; 406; 438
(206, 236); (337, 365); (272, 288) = 0.8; 412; 411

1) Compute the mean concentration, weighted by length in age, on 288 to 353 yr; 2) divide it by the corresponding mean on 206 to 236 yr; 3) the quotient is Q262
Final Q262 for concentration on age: 1.0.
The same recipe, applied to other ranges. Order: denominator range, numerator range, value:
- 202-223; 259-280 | 1.02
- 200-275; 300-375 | 1.01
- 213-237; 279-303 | 0.94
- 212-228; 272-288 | 0.93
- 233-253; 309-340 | 1.02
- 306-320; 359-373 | 1.06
